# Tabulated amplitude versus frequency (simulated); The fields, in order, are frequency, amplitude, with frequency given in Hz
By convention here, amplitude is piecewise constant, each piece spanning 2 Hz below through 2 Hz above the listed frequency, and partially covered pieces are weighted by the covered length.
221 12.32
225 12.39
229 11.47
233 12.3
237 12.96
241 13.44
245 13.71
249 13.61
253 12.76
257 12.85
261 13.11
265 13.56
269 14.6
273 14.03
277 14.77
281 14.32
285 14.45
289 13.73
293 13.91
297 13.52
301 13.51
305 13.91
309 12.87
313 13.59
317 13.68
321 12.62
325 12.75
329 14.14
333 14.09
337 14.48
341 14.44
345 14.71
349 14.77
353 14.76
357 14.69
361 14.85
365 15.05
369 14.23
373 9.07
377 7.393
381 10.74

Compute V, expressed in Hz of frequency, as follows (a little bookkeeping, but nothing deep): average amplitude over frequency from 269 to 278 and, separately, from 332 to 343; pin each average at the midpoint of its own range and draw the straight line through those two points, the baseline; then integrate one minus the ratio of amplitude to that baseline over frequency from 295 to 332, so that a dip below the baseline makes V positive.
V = 2.5 Hz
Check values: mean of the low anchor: 14.4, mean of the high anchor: 14.4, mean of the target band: 13.4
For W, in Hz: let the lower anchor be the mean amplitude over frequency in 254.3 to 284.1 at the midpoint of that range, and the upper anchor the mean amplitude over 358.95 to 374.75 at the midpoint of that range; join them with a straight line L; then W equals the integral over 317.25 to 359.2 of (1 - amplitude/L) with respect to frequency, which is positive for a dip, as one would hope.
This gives -1.9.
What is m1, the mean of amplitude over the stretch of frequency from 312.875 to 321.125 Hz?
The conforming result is 13.4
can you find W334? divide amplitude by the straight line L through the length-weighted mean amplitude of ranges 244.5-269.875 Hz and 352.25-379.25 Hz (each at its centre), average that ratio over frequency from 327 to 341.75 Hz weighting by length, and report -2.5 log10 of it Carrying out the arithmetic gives -0.11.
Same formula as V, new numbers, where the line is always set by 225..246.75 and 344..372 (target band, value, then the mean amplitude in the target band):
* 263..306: -1.9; 14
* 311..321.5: 0.4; 13.4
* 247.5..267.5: -0.2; 13.2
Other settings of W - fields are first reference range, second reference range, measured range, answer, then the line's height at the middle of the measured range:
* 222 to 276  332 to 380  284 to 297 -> -0.6 Hz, 13.3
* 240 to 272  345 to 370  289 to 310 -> 0.6 Hz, 14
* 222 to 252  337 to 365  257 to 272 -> -0.4 Hz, 13.3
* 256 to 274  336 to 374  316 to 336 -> 0.8 Hz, 14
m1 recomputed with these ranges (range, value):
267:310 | 14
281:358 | 13.9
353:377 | 13.2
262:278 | 14.1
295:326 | 13.3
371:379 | 8.23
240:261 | 13.3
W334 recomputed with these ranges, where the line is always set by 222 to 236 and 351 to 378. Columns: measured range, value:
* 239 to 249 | -0.11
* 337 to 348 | -0.13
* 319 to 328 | -0.01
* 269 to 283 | -0.16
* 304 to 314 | -0.06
